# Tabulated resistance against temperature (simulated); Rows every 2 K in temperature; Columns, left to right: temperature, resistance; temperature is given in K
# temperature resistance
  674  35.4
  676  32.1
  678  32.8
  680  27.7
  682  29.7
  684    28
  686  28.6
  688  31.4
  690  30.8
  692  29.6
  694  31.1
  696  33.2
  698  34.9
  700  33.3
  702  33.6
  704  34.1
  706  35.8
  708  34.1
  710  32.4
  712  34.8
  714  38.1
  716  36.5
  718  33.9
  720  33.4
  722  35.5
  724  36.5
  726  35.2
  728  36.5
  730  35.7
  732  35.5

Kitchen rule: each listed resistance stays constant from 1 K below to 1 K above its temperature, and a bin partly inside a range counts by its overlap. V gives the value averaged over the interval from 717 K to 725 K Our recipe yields 34.8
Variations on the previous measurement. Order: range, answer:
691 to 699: 32.2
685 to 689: 30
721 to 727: 35.7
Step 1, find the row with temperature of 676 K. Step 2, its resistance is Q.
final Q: 32.1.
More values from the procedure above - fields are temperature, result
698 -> 34.9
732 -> 35.5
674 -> 35.4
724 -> 36.5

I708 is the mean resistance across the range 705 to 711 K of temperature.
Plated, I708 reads 34.1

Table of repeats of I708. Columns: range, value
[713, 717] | 37.3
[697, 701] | 34.1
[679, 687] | 28.5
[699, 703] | 33.5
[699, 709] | 34.2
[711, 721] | 35.3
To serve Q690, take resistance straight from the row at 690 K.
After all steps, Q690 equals 30.8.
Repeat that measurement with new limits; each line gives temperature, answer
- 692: 29.6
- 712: 34.8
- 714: 38.1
